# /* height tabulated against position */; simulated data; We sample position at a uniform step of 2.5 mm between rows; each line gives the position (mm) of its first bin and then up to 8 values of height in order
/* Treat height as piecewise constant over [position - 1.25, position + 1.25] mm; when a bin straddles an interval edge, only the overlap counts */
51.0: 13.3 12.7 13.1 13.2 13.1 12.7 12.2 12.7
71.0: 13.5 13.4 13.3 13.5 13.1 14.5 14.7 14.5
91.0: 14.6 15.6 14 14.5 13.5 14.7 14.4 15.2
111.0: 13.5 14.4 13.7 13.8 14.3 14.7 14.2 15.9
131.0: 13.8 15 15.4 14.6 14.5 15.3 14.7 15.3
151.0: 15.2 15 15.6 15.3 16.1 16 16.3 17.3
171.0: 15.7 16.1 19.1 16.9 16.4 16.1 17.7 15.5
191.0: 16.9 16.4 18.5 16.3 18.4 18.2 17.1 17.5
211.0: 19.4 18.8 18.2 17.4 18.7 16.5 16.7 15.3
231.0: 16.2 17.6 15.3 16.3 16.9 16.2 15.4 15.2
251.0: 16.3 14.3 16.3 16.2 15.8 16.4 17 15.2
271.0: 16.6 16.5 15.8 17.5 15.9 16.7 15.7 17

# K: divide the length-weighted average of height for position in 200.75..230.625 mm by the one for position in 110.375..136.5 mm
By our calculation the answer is 1.2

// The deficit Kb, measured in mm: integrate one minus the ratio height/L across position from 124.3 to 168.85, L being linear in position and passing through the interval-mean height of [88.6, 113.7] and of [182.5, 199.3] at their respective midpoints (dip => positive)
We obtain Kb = 1.1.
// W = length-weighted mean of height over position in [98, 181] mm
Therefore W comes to 15.2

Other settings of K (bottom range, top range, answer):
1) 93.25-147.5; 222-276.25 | 1.11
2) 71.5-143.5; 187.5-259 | 1.17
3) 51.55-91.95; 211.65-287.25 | 1.23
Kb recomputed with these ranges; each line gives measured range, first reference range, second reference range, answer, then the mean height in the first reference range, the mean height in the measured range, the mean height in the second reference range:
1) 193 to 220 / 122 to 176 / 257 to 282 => -3.5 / 15.4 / 17.9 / 16.3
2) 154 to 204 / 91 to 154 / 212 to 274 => -3.9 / 14.6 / 16.7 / 16.5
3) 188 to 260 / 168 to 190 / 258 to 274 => -1.6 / 16.7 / 16.8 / 16.2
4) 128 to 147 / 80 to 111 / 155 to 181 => 0.9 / 14.4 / 14.9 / 16.4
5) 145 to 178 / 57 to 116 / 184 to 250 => -0.7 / 13.9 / 16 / 17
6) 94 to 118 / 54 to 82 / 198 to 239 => -0.2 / 13.1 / 14.2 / 17.3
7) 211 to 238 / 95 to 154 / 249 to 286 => -2.6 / 14.6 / 17.2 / 16.1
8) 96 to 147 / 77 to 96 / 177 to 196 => 2.2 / 14.3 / 14.5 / 16.7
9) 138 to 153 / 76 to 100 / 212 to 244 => 0.4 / 14.3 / 15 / 17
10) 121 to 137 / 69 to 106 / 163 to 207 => 0.5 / 14.1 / 14.8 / 17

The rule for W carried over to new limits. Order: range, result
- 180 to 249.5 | 17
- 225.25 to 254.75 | 16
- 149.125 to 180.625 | 16.2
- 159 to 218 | 17.1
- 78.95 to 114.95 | 14.3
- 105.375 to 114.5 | 14.4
